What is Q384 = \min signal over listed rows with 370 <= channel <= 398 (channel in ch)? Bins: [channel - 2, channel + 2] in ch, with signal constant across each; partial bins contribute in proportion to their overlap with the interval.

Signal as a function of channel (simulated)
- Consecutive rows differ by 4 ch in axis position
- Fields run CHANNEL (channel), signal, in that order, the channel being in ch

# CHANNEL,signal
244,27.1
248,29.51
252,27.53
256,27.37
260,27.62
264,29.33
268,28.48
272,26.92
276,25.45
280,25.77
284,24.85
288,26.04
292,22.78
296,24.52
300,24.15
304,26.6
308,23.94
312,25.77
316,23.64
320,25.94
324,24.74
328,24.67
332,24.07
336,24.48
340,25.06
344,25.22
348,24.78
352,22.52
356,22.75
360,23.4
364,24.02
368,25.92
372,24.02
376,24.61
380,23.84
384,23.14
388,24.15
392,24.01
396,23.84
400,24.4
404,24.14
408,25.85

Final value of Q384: 23.14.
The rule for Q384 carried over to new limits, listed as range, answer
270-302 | 22.78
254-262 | 27.37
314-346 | 23.64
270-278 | 25.45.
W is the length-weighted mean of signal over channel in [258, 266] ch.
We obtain 28.5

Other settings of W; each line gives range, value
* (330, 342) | 24.5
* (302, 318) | 25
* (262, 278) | 27.5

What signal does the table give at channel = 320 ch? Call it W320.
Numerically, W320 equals 25.94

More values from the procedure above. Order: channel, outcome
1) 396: 23.84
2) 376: 24.61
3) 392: 24.01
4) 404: 24.14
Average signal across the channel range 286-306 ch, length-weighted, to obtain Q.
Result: 24.8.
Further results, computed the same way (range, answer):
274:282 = 25.6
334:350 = 24.9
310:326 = 25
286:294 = 24.4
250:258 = 27.5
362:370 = 25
